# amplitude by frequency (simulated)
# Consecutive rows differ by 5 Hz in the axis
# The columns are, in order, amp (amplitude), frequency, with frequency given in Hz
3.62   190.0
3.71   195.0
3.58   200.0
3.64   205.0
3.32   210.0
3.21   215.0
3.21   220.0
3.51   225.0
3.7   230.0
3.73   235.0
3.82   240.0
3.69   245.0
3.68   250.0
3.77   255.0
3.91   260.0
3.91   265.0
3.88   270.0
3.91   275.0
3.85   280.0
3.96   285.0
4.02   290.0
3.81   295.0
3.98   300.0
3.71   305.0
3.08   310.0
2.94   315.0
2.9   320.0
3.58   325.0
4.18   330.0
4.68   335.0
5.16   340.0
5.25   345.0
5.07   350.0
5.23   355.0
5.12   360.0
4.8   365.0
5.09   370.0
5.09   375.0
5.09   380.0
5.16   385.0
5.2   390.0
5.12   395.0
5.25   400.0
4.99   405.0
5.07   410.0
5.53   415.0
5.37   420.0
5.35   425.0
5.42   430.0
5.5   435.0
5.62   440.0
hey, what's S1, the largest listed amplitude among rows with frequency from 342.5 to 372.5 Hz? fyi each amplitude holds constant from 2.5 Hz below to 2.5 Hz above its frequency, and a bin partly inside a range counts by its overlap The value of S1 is 5.25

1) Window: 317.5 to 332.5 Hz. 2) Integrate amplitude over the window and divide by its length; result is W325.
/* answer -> 3.55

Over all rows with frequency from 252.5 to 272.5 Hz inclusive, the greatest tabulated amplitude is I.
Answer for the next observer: 3.91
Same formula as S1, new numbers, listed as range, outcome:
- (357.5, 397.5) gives 5.2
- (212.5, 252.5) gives 3.82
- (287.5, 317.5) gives 4.02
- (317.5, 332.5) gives 4.18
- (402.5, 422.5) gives 5.53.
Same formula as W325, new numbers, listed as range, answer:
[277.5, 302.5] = 3.92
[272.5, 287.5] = 3.91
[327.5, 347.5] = 4.82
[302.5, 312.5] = 3.4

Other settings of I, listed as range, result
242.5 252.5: 3.69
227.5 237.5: 3.73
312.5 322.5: 2.94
